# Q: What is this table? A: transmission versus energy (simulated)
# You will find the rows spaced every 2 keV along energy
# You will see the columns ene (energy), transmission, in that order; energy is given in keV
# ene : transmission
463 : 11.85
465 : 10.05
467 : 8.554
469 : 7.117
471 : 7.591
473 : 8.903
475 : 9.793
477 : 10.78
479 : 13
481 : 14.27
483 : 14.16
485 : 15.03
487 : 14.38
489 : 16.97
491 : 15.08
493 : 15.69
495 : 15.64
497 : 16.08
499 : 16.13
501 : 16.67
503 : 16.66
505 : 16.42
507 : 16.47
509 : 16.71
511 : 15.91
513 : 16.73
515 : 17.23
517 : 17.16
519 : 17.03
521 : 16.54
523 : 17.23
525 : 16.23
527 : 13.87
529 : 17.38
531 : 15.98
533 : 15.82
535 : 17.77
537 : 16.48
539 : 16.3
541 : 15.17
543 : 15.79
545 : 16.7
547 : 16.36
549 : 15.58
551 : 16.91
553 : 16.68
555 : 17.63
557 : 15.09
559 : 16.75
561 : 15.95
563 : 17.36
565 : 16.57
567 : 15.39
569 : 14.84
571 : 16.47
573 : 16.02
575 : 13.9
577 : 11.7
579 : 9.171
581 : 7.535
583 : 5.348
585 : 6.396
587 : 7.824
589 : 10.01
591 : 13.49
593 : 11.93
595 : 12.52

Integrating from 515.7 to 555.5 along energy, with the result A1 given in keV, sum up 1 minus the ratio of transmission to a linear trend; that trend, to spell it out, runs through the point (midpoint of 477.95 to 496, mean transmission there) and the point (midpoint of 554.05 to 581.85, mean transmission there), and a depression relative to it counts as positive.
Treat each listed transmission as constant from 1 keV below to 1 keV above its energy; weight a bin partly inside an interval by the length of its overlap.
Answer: -4.5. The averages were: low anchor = 14.9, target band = 16.4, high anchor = 14.6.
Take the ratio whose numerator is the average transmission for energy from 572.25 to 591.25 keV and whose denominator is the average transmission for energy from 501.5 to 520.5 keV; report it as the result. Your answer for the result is 0.59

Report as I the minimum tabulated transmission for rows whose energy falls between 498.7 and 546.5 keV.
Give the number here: 13.87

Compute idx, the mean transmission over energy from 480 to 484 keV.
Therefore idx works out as 14.2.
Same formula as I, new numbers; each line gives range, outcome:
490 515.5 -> 15.08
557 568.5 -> 15.09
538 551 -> 15.17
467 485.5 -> 7.117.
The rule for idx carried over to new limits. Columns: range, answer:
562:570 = 16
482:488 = 14.5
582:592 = 8.61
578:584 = 7.35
